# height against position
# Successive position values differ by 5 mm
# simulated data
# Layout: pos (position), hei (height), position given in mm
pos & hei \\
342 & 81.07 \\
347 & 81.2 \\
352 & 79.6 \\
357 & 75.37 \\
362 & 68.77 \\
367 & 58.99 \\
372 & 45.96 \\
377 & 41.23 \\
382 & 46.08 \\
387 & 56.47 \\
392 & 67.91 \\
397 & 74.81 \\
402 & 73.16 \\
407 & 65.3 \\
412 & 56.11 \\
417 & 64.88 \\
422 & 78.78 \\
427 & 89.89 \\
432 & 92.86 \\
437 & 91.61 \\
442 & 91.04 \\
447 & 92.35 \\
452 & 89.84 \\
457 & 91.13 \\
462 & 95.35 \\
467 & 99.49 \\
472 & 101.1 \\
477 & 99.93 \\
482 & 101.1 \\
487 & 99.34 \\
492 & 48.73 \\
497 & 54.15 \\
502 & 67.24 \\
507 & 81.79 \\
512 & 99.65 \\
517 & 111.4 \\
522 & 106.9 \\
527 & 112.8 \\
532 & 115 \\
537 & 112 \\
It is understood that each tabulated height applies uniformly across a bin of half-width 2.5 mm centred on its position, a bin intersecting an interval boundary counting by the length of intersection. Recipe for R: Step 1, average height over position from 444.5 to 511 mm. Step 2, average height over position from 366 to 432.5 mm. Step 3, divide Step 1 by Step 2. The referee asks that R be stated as 1.3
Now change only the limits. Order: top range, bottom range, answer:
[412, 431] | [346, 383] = 1.23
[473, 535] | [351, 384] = 1.57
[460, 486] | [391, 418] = 1.48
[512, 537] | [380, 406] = 1.72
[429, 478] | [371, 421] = 1.57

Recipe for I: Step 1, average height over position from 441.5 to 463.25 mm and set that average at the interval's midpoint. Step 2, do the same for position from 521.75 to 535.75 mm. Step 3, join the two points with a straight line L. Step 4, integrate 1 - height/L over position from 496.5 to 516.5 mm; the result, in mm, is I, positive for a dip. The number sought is 4.7 mm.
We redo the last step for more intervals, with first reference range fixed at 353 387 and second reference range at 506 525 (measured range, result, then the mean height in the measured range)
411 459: -4.6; 84.6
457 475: -2.3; 97.6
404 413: 0.9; 62.2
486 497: 3.3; 66.1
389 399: -0.9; 70.4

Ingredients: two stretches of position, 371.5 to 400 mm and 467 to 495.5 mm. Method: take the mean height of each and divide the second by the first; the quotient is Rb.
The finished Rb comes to 1.59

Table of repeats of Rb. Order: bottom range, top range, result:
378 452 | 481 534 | 1.22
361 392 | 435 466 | 1.73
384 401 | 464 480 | 1.51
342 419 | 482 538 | 1.43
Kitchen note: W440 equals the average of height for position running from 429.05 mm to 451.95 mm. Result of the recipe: 91.7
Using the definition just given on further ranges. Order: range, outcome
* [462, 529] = 91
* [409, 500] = 85.2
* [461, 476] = 99.1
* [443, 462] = 91.7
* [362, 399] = 56.5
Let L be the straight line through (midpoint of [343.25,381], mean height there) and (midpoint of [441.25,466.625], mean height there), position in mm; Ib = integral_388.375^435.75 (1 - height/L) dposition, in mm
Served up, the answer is 3.6 mm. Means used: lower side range 64.3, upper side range 92.6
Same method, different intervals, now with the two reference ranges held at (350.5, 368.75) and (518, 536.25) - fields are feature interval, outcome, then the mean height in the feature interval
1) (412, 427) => 2.3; 72.2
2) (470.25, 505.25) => 7.0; 81.2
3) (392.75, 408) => 1.8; 71.3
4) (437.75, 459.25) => 0.3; 91.1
